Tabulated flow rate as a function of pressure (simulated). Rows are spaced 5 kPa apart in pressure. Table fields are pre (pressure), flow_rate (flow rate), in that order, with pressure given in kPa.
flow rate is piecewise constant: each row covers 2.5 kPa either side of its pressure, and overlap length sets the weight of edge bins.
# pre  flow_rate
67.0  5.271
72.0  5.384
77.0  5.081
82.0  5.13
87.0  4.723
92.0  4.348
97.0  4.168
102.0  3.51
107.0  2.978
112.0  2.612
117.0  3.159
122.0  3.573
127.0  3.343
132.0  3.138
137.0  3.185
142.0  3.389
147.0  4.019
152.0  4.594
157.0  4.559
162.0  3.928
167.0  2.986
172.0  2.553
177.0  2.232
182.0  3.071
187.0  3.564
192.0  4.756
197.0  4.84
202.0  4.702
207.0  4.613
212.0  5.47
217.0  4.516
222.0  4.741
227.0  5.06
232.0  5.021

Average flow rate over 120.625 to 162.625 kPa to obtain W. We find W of 3.74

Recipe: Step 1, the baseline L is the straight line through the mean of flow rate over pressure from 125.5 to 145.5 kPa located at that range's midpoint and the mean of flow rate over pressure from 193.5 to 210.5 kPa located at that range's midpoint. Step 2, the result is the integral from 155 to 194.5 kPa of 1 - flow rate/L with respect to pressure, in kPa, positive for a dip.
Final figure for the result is 6.7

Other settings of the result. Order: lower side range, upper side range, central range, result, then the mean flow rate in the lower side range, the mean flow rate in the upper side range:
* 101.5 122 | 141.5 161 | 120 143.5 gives 2.1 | 3.08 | 4.2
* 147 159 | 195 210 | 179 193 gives 3.0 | 4.46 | 4.74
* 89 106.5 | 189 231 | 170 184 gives 6.0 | 3.91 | 4.83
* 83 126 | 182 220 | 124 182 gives 9.4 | 3.68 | 4.54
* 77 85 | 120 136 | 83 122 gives 5.6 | 5.09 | 3.33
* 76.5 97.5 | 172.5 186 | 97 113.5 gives 4.2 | 4.7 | 2.74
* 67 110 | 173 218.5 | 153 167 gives 0.6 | 4.44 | 4.13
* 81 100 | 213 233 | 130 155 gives 5.2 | 4.52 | 4.87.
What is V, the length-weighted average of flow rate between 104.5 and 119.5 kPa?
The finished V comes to 2.92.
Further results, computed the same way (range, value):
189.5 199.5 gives 4.8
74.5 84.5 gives 5.11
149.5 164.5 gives 4.36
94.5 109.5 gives 3.55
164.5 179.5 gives 2.59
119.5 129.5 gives 3.46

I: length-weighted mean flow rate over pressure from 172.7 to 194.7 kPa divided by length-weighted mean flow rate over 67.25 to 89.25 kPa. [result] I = 0.66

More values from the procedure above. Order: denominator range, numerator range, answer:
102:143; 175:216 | 1.32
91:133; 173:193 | 0.95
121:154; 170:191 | 0.83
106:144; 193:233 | 1.53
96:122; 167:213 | 1.19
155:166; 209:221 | 1.22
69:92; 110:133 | 0.64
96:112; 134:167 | 1.15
